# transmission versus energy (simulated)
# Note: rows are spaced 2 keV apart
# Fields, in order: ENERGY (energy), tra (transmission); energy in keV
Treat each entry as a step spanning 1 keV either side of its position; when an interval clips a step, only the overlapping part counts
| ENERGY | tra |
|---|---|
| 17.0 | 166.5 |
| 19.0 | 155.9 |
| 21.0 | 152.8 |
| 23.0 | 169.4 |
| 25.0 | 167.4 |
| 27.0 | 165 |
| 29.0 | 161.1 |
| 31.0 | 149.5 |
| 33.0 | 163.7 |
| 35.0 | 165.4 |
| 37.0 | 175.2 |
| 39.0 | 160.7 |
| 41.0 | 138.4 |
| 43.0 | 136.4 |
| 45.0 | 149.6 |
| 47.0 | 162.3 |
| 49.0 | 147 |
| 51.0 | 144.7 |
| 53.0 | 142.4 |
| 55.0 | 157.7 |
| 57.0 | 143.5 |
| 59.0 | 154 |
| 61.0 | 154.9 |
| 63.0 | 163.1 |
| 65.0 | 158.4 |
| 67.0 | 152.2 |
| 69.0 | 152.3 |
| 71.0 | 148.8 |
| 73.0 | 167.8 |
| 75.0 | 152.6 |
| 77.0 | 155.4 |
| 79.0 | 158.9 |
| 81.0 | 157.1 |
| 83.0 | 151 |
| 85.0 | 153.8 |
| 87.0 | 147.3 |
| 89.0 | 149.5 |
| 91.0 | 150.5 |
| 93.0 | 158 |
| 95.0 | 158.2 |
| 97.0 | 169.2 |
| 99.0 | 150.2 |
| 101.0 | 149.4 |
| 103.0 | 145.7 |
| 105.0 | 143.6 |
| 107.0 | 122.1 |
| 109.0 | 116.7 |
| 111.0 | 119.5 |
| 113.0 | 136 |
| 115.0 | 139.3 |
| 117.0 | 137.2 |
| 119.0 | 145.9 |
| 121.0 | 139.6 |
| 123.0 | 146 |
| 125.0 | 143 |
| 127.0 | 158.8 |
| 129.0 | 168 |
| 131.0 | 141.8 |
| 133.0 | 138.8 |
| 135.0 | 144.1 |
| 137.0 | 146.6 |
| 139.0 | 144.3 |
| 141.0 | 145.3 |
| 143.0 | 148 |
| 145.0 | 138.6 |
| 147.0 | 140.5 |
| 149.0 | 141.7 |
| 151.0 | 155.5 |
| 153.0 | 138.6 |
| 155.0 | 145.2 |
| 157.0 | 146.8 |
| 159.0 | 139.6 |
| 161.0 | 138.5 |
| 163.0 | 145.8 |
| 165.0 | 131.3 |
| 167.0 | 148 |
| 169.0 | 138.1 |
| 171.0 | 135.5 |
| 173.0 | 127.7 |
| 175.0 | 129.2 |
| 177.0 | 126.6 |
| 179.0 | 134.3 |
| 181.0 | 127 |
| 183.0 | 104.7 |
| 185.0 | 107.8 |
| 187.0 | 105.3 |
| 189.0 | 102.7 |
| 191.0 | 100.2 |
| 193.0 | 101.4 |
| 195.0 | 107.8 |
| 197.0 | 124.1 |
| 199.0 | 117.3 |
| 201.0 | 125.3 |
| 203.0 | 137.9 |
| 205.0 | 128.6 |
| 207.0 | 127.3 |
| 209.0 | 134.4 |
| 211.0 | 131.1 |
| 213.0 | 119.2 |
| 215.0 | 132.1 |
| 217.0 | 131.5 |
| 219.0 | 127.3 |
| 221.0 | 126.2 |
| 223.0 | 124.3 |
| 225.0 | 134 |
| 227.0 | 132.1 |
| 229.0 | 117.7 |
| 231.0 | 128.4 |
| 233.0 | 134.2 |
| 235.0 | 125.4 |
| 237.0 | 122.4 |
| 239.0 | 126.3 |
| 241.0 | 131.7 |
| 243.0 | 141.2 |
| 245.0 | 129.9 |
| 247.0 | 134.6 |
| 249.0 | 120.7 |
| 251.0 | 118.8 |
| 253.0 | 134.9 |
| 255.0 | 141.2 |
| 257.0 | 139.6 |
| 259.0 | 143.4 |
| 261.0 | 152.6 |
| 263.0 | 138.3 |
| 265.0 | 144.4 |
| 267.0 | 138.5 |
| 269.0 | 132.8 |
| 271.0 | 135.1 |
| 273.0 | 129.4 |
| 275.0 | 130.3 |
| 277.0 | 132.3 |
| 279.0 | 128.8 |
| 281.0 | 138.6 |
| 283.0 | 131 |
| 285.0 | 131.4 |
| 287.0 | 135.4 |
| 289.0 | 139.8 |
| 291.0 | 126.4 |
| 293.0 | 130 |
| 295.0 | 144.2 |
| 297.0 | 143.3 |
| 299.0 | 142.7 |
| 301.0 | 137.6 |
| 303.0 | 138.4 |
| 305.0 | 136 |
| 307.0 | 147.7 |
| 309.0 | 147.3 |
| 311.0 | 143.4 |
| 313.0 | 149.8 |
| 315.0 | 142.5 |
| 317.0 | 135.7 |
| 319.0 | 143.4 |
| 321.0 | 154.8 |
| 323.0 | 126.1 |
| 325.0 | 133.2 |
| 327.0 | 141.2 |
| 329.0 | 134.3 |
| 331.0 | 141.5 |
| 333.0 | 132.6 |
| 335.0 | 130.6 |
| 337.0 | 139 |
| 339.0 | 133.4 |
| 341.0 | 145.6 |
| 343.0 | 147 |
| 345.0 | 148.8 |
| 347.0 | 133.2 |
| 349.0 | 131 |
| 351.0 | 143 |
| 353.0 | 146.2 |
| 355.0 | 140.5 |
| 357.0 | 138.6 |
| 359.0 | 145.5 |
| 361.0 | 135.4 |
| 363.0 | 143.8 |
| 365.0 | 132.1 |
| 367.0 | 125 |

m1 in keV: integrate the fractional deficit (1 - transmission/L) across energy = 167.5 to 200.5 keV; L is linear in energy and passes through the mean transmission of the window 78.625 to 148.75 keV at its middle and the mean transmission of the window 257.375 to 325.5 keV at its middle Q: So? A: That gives 5.6 keV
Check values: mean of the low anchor 146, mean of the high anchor 138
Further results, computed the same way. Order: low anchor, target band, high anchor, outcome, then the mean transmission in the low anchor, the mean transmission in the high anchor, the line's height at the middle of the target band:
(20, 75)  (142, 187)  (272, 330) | 3.7 keV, 156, 138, 147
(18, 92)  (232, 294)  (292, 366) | 4.3 keV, 155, 140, 144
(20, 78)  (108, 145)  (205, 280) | 1.0 keV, 156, 132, 146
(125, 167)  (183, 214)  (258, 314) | 5.4 keV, 145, 138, 142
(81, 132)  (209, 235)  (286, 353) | 2.6 keV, 146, 139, 142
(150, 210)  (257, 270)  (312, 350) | -0.7 keV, 128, 139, 134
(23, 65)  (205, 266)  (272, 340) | 4.6 keV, 156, 137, 142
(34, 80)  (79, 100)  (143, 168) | -0.6 keV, 154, 143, 150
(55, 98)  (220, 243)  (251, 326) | 2.3 keV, 155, 138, 143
